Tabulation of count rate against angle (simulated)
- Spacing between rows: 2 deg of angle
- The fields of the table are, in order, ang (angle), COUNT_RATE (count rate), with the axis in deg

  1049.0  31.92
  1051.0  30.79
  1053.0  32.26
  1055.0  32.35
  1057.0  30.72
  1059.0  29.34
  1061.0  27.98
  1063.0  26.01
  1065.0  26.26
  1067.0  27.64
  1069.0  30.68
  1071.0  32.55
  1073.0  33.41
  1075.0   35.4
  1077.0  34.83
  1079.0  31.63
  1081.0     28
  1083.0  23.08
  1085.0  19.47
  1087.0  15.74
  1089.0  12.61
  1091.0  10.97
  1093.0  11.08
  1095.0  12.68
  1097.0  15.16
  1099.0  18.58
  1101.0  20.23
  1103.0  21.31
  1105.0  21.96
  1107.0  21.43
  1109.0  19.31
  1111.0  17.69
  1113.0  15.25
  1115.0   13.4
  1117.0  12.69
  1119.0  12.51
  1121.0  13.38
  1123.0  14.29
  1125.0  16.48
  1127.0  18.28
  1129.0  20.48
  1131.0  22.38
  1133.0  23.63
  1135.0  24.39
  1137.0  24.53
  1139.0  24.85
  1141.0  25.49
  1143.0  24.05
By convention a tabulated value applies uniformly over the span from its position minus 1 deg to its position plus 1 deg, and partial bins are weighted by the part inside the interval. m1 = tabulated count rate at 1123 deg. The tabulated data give 14.29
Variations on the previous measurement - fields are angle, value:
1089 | 12.61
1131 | 22.38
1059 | 29.34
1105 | 21.96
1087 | 15.74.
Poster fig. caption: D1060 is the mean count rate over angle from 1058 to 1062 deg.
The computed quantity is 28.7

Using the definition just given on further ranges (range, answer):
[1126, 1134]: 21.2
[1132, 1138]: 24.2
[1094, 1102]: 16.7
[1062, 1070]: 27.6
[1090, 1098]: 12.5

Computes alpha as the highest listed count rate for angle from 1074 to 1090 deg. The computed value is 35.4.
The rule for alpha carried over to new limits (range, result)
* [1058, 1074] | 33.41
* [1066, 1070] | 30.68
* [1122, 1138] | 24.53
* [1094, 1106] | 21.96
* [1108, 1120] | 19.31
